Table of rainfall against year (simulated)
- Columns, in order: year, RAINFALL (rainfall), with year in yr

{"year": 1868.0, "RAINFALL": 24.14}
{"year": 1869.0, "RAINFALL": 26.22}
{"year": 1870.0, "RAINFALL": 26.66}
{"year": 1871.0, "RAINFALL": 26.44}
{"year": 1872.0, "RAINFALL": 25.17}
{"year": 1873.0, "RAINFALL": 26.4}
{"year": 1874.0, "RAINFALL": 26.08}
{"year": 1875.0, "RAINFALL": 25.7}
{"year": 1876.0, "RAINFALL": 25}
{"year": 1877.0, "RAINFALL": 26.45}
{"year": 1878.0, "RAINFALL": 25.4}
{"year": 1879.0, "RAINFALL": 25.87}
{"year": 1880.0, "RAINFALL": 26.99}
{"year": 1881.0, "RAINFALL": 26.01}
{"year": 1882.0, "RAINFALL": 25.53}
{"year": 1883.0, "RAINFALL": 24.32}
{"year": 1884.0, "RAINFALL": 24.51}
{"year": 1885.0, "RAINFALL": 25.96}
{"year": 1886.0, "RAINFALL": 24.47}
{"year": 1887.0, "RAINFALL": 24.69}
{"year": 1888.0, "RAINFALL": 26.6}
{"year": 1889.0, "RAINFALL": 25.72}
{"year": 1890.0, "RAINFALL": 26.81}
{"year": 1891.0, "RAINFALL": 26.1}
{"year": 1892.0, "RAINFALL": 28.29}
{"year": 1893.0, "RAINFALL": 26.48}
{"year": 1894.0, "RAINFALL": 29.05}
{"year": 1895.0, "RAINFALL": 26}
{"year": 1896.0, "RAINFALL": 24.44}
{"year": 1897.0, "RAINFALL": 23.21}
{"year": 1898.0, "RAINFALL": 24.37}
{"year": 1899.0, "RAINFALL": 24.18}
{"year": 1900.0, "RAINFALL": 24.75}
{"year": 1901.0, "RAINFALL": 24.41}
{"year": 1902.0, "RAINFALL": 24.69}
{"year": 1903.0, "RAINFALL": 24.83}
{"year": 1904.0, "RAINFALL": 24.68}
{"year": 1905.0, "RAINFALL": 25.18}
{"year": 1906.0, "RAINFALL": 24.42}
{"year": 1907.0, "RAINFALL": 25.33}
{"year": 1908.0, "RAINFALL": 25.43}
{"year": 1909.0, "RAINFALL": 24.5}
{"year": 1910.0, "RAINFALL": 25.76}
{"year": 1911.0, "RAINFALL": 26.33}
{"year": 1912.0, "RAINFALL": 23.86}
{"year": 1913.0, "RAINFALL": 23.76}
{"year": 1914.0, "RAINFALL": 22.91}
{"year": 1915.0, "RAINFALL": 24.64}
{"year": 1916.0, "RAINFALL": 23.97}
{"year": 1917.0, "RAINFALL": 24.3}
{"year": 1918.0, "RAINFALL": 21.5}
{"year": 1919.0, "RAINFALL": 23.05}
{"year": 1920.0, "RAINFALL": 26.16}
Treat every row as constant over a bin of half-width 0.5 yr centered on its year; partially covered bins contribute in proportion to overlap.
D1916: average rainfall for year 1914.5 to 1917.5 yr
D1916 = 24.3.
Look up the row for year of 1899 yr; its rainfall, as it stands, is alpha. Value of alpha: 24.18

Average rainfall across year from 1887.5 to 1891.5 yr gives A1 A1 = 26.3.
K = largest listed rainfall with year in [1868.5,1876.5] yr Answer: 26.66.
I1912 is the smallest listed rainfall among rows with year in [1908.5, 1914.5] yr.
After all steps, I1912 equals 22.91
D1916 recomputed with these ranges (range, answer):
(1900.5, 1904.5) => 24.7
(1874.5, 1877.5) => 25.7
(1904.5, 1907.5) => 25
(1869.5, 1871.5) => 26.6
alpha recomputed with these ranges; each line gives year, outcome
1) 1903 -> 24.83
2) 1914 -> 22.91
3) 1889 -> 25.72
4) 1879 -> 25.87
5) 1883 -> 24.32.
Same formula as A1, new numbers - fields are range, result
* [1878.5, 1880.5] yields 26.4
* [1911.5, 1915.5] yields 23.8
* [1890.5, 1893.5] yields 27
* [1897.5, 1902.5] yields 24.5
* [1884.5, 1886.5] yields 25.2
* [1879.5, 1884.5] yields 25.5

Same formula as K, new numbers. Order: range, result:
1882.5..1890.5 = 26.81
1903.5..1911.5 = 26.33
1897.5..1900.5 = 24.75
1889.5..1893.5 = 28.29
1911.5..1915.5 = 24.64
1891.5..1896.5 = 29.05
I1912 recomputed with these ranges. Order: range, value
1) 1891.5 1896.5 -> 24.44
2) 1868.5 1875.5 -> 25.17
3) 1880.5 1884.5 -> 24.32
